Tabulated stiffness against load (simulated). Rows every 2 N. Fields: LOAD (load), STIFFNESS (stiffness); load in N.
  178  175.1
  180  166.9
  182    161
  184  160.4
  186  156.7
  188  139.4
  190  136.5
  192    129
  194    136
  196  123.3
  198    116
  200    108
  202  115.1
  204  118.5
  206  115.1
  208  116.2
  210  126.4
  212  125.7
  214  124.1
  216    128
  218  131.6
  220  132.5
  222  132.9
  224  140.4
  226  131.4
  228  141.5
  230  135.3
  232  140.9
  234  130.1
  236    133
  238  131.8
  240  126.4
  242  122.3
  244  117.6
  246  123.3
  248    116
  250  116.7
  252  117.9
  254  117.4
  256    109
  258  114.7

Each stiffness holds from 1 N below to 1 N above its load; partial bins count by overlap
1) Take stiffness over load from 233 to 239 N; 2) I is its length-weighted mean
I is 132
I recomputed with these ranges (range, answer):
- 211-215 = 125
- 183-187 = 159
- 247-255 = 117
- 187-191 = 138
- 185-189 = 148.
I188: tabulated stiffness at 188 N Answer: 139.4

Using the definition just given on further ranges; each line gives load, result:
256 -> 109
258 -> 114.7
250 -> 116.7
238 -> 131.8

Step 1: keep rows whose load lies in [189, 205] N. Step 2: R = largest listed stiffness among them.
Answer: 136.5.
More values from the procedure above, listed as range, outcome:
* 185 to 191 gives 156.7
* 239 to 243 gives 126.4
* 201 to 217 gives 128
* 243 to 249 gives 123.3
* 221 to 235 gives 141.5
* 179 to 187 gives 166.9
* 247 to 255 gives 117.9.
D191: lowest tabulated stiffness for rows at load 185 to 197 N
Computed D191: 123.3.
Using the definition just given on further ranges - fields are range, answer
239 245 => 117.6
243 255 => 116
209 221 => 124.1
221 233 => 131.4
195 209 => 108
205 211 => 115.1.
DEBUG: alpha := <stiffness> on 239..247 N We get 122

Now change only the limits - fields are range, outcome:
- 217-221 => 132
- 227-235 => 137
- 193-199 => 125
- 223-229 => 138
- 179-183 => 164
